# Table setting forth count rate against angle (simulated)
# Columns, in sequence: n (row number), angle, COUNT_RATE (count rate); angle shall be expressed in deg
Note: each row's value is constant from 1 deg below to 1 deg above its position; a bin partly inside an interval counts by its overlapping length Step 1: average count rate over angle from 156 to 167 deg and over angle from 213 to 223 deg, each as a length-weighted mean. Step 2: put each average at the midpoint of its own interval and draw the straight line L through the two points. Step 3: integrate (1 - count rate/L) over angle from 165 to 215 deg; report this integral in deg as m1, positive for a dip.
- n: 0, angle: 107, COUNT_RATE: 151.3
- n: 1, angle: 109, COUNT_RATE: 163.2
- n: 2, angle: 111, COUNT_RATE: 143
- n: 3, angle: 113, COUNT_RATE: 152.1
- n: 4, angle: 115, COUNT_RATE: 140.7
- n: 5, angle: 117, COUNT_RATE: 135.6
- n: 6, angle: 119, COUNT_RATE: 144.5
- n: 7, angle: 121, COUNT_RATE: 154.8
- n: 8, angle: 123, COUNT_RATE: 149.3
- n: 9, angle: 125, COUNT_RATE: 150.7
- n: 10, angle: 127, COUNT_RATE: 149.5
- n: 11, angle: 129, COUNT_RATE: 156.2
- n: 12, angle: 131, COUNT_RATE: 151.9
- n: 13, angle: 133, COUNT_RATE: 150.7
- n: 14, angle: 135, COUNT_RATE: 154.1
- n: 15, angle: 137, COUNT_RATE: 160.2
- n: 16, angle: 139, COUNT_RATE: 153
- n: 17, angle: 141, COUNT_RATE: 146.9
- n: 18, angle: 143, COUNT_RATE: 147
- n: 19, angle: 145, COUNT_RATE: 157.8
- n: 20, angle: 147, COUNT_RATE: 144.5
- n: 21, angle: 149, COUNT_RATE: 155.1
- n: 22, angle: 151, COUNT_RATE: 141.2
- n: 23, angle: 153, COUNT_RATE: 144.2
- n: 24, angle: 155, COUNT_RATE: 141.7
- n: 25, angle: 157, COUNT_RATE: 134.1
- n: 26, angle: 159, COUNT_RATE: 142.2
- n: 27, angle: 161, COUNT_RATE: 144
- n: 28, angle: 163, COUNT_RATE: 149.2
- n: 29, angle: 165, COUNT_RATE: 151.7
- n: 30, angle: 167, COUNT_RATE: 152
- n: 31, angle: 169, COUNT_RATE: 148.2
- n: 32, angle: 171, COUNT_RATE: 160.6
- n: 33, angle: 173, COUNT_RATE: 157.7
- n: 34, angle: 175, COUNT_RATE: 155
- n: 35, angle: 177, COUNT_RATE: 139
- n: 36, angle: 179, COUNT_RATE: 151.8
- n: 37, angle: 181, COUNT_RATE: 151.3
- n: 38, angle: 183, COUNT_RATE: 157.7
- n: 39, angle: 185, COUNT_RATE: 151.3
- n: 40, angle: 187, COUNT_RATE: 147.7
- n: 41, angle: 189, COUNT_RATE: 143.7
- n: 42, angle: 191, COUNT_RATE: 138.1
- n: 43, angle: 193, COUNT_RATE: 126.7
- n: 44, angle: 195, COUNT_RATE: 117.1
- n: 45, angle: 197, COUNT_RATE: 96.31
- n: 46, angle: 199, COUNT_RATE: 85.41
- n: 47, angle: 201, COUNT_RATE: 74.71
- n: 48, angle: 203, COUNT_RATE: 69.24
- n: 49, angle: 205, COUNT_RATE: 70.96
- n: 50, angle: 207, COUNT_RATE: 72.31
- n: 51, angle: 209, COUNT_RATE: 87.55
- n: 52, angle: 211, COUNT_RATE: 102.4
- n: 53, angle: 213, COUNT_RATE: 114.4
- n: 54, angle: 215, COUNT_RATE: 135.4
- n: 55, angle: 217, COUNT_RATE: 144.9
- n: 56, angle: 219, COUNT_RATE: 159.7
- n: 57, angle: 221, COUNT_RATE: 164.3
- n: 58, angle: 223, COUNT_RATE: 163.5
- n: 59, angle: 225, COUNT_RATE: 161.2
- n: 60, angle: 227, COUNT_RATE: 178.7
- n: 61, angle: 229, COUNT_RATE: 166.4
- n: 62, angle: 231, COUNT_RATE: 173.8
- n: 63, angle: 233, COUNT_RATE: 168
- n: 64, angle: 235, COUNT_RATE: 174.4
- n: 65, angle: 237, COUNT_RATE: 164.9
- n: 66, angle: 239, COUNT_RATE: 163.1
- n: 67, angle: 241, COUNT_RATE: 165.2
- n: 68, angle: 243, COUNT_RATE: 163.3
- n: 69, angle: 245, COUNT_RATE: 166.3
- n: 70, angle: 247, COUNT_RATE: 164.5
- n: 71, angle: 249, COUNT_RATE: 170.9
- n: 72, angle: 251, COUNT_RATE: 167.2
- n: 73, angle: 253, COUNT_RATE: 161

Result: 7.5 deg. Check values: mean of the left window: 145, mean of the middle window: 125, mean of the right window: 149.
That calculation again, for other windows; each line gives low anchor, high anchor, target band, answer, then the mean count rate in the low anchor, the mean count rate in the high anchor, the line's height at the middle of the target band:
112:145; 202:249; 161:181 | -0.54 deg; 150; 144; 147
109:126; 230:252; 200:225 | 7.35 deg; 147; 167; 163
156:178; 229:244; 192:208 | 6.93 deg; 149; 167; 158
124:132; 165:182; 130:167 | 0.88 deg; 152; 152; 152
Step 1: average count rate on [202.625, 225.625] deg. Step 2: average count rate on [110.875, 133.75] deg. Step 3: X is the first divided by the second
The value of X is 0.82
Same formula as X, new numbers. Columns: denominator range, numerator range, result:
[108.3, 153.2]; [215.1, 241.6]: 1.10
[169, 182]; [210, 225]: 0.93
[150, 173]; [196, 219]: 0.67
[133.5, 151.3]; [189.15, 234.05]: 0.83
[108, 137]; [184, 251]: 0.92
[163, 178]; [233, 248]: 1.09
